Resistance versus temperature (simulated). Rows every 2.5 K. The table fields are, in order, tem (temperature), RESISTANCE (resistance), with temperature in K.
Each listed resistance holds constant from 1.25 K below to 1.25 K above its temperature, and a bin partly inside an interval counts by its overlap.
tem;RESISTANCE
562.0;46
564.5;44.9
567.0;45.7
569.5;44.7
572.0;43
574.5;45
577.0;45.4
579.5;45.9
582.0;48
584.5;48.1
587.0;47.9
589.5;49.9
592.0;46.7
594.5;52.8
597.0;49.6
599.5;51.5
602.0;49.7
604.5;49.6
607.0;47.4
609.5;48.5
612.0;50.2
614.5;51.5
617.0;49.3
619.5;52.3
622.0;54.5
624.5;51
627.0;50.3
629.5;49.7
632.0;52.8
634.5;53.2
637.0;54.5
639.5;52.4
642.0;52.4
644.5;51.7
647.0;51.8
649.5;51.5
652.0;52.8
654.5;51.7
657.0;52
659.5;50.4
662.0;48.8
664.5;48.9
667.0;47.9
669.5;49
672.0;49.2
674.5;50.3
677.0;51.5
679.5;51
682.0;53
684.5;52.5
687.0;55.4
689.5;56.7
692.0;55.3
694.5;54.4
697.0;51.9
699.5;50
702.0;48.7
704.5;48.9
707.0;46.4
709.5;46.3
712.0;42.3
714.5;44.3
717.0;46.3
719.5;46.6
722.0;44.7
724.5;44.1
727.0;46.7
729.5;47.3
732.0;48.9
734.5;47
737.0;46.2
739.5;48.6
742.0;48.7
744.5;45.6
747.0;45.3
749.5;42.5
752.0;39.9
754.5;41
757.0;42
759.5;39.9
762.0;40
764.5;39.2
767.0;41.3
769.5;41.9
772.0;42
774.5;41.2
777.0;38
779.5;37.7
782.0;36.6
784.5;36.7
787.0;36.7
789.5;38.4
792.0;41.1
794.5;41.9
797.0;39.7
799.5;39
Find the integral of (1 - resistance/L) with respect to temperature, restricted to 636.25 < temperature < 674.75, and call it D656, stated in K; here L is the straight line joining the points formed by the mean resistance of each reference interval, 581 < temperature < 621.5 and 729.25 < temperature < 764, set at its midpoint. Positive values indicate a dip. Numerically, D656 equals -2.63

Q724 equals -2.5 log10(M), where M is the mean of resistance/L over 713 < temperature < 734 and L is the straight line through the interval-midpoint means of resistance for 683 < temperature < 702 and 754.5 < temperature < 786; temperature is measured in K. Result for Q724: 0.04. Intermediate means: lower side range 53.4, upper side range 39.7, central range 46.1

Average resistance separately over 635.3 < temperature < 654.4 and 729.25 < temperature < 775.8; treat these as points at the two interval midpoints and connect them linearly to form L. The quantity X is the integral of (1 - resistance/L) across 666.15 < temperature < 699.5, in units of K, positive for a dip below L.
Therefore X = -1.96 K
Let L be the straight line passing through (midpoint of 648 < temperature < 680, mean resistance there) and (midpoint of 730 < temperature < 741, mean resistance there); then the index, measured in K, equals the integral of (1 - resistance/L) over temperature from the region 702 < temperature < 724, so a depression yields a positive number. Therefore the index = 1.2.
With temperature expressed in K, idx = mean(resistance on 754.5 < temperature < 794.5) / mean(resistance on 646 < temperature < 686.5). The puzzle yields 0.78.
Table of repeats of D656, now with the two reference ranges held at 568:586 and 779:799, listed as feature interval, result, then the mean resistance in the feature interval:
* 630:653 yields -4.7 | 52.5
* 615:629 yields -2.3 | 51.4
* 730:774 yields -4.0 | 43.6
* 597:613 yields -1.7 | 49.5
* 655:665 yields -1.7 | 50.2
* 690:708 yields -4.1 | 51.1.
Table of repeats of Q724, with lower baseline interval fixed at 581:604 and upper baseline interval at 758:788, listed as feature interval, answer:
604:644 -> -0.081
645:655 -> -0.128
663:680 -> -0.107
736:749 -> -0.140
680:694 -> -0.227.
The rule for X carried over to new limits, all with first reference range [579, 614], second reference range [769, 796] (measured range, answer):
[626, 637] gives -1.08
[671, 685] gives -2.02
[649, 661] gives -1.47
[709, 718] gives -0.37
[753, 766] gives 0.01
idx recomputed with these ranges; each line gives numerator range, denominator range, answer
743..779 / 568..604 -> 0.87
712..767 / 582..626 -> 0.89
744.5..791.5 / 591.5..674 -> 0.79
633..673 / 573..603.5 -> 1.06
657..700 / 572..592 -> 1.10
